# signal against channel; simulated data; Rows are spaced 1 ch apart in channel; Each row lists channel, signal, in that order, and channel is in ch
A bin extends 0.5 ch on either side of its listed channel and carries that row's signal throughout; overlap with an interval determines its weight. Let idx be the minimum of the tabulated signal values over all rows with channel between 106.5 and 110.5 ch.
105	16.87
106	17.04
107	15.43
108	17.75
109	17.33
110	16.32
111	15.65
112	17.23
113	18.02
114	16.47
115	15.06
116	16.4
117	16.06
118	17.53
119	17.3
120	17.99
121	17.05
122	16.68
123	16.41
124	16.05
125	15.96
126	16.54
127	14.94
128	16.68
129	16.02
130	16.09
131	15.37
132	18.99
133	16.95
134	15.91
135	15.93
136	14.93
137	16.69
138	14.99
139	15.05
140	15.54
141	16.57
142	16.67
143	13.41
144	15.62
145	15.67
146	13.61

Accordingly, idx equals 15.43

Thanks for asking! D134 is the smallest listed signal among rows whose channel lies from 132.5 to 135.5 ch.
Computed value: 15.91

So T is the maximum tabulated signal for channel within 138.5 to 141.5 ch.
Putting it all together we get 16.57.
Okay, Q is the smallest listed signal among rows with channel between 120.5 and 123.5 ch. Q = 16.41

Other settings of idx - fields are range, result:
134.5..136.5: 14.93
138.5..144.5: 13.41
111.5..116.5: 15.06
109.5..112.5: 15.65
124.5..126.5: 15.96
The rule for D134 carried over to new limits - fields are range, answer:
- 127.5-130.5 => 16.02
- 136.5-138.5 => 14.99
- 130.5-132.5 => 15.37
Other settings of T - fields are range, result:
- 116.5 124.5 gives 17.99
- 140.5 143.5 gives 16.67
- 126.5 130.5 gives 16.68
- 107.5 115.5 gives 18.02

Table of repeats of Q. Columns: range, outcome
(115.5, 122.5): 16.06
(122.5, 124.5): 16.05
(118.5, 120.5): 17.3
